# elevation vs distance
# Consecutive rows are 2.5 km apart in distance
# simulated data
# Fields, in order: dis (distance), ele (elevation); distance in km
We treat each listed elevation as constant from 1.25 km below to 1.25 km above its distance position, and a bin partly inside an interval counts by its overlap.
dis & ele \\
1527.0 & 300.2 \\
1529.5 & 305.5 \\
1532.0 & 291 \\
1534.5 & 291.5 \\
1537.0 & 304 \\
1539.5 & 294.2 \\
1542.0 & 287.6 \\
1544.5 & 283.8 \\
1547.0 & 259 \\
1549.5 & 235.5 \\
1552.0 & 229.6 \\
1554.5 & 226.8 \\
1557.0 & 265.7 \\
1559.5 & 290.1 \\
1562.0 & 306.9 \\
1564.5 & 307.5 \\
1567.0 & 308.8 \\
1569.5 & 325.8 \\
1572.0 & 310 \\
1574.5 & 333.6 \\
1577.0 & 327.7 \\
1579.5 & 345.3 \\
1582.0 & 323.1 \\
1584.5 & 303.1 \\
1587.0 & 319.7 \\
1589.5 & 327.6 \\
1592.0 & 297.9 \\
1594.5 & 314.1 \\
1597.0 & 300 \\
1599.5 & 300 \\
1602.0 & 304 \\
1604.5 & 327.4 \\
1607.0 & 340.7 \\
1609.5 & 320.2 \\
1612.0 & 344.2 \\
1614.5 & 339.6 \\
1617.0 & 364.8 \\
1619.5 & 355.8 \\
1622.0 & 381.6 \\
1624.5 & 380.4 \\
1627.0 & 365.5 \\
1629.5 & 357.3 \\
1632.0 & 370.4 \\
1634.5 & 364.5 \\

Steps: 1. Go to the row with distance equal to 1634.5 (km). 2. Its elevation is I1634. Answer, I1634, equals 364.5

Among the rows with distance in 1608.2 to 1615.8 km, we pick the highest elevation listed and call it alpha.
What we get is 344.2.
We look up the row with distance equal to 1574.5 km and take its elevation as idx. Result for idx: 333.6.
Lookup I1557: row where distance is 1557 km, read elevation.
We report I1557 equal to 265.7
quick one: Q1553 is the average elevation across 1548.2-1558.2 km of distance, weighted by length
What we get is 239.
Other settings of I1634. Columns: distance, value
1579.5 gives 345.3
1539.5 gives 294.2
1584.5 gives 303.1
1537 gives 304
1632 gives 370.4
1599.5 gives 300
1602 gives 304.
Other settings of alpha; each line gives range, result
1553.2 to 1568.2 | 308.8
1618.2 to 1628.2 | 381.6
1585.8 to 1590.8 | 327.6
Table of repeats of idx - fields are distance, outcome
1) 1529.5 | 305.5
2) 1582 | 323.1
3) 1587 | 319.7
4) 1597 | 300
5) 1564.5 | 307.5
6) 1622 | 381.6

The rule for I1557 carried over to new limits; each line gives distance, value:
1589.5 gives 327.6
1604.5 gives 327.4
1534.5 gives 291.5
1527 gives 300.2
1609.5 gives 320.2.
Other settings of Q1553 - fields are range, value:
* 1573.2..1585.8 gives 326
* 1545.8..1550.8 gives 247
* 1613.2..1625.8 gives 364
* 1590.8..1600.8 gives 303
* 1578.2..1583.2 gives 334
